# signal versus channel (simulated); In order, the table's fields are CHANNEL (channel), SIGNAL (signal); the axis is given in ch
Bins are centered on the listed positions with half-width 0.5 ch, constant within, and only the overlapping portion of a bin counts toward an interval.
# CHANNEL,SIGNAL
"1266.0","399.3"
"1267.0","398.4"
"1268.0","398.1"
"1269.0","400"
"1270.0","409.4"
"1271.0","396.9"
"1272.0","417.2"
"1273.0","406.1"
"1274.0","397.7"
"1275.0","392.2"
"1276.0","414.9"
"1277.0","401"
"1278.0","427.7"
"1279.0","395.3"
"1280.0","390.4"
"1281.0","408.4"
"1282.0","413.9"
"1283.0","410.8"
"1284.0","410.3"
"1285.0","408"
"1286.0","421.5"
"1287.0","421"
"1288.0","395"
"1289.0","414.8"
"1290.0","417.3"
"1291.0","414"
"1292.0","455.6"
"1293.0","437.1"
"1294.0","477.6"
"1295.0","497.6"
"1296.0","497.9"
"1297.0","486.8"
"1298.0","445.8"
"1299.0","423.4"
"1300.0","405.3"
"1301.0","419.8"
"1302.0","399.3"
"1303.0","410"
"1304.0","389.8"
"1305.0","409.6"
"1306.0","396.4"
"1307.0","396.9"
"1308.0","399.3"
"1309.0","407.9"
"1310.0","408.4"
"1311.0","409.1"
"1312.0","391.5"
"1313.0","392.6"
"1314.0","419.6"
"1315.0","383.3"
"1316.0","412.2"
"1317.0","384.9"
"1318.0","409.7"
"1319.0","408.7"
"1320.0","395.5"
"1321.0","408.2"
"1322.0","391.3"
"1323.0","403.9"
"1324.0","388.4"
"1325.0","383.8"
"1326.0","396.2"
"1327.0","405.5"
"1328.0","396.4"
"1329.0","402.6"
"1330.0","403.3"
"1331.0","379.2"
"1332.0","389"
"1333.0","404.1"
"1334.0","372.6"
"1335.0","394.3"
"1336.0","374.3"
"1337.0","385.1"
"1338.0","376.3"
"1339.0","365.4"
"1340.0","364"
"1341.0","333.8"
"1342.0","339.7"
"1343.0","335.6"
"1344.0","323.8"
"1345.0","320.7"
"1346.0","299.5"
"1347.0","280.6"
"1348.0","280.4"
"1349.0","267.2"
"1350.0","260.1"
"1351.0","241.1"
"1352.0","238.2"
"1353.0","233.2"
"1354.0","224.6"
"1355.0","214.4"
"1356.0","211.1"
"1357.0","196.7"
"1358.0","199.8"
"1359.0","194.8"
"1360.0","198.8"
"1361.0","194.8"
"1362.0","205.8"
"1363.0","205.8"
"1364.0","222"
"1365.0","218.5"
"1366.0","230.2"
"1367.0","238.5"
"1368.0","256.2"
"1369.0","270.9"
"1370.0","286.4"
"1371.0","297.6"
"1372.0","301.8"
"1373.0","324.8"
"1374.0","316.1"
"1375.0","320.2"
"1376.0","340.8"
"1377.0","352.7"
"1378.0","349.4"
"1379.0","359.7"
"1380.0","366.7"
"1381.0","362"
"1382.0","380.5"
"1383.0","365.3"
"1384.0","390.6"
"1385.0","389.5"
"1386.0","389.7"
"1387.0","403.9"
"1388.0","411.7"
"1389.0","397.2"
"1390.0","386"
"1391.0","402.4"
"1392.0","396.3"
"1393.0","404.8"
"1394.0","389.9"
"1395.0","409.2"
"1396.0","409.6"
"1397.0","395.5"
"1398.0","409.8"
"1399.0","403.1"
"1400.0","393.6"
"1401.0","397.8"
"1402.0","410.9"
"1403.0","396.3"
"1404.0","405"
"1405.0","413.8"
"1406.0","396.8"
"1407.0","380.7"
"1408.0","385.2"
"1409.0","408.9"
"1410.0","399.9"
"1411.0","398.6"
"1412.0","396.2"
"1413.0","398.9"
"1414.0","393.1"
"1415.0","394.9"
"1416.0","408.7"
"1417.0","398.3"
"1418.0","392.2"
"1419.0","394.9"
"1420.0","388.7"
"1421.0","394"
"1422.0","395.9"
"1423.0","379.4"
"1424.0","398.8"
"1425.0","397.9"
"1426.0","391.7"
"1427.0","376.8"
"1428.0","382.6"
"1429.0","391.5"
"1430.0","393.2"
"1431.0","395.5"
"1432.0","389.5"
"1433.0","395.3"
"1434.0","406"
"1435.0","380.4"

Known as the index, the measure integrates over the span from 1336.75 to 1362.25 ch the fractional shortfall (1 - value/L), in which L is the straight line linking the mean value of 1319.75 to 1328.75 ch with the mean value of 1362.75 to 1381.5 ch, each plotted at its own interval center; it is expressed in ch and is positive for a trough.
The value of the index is 5.50 ch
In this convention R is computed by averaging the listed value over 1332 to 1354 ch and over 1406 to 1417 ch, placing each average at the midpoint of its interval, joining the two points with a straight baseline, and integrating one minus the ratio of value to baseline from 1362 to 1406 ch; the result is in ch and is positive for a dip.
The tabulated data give 2.03 ch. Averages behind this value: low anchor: 323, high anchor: 397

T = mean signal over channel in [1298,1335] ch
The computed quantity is 400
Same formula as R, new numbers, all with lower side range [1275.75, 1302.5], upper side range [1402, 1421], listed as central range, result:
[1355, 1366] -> 5.5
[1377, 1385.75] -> 0.7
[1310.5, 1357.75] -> 7.8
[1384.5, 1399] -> 0.1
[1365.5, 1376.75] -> 3.2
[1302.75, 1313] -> 0.5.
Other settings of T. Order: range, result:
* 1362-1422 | 363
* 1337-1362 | 272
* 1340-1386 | 285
